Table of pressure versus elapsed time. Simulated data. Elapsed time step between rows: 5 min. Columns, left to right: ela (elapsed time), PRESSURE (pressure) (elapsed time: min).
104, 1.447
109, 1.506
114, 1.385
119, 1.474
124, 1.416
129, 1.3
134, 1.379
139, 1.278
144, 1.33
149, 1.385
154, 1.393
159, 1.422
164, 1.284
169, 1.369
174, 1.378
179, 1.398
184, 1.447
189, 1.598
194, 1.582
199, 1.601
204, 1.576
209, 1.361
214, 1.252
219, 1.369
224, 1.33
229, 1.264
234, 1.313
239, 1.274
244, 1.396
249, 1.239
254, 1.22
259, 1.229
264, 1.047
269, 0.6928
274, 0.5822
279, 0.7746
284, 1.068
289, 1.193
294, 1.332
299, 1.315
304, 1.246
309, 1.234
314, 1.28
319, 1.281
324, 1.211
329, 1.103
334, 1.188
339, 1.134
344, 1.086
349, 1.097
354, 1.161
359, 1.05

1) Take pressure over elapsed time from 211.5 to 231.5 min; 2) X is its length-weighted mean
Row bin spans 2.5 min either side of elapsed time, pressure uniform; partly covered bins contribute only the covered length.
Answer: 1.3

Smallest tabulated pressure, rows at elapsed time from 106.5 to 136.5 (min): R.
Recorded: 1.3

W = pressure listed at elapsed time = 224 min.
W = 1.33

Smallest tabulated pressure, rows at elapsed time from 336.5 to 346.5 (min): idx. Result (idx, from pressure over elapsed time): 1.086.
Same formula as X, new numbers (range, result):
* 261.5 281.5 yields 0.774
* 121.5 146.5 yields 1.34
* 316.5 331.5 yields 1.2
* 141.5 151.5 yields 1.36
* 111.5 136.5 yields 1.39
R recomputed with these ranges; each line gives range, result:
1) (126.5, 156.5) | 1.278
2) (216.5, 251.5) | 1.239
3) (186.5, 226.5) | 1.252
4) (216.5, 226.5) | 1.33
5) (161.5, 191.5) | 1.284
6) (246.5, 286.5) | 0.5822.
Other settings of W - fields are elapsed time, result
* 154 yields 1.393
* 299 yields 1.315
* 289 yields 1.193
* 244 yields 1.396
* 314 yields 1.28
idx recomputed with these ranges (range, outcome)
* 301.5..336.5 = 1.103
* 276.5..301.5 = 0.7746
